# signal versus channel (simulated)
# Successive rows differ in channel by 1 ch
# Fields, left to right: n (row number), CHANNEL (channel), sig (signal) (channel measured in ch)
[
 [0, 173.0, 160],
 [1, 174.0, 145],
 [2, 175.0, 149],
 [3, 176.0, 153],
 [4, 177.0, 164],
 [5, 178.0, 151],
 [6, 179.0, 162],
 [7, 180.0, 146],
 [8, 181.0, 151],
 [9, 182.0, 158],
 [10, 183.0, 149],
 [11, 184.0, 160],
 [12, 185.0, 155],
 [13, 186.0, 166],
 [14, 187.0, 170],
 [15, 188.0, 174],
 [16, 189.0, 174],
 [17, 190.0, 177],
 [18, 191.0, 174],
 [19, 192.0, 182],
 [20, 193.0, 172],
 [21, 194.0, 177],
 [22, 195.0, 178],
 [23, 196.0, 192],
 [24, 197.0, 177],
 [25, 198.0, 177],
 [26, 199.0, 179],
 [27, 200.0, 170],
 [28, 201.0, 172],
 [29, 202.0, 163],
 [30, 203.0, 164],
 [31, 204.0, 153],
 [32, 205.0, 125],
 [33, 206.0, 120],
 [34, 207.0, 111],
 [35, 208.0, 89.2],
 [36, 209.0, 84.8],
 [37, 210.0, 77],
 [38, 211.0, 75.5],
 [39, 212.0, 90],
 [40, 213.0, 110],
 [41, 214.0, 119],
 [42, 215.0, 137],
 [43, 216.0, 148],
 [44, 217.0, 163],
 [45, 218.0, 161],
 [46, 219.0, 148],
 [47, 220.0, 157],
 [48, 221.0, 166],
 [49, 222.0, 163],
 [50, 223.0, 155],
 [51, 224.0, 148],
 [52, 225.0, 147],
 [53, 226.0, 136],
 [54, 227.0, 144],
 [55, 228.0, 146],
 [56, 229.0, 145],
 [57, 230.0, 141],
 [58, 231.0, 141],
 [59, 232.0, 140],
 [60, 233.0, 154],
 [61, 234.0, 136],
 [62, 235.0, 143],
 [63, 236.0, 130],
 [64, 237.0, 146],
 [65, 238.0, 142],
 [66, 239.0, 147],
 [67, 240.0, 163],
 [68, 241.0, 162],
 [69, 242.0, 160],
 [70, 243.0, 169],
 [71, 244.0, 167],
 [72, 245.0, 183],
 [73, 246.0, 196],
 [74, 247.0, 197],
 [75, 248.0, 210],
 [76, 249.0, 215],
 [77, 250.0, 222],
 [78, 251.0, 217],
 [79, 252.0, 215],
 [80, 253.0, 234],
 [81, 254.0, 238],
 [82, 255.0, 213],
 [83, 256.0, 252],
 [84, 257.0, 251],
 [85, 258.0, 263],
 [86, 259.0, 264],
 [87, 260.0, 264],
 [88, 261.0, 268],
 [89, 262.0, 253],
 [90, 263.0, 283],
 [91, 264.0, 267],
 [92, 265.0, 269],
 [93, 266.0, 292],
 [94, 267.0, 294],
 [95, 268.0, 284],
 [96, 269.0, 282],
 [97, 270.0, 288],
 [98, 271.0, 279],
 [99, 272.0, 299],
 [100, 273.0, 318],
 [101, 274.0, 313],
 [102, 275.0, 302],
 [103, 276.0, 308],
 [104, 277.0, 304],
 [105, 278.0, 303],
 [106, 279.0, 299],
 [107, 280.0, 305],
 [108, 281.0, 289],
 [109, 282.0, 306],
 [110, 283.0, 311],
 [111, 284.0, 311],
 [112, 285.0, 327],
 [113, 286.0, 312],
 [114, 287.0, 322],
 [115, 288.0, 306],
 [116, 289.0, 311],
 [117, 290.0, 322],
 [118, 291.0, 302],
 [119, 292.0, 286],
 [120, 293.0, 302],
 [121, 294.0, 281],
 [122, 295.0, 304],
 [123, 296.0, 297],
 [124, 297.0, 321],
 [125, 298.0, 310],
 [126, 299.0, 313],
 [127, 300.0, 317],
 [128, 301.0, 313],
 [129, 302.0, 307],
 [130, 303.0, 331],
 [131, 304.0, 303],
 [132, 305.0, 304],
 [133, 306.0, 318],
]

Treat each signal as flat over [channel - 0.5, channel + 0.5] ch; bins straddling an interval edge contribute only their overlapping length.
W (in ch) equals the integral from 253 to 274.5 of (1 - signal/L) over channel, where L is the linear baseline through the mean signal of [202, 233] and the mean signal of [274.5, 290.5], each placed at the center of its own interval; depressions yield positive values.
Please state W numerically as -1.13 ch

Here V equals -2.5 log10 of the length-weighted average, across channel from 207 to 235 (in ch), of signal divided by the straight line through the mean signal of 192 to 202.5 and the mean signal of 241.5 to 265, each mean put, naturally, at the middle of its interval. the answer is 0.43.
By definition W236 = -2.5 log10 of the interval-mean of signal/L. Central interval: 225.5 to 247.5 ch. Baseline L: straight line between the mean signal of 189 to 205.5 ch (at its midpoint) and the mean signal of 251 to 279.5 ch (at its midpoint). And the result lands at 0.44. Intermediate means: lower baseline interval 171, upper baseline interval 274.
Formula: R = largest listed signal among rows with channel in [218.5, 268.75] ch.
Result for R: 294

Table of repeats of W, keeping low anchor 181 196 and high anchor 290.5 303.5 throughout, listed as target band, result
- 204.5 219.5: 6.2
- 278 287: -0.6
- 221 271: 9.0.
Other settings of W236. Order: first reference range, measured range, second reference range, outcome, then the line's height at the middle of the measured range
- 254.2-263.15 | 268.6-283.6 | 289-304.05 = -0.08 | 279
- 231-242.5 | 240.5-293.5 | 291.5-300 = -0.17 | 227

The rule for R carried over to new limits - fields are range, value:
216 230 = 166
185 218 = 192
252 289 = 327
